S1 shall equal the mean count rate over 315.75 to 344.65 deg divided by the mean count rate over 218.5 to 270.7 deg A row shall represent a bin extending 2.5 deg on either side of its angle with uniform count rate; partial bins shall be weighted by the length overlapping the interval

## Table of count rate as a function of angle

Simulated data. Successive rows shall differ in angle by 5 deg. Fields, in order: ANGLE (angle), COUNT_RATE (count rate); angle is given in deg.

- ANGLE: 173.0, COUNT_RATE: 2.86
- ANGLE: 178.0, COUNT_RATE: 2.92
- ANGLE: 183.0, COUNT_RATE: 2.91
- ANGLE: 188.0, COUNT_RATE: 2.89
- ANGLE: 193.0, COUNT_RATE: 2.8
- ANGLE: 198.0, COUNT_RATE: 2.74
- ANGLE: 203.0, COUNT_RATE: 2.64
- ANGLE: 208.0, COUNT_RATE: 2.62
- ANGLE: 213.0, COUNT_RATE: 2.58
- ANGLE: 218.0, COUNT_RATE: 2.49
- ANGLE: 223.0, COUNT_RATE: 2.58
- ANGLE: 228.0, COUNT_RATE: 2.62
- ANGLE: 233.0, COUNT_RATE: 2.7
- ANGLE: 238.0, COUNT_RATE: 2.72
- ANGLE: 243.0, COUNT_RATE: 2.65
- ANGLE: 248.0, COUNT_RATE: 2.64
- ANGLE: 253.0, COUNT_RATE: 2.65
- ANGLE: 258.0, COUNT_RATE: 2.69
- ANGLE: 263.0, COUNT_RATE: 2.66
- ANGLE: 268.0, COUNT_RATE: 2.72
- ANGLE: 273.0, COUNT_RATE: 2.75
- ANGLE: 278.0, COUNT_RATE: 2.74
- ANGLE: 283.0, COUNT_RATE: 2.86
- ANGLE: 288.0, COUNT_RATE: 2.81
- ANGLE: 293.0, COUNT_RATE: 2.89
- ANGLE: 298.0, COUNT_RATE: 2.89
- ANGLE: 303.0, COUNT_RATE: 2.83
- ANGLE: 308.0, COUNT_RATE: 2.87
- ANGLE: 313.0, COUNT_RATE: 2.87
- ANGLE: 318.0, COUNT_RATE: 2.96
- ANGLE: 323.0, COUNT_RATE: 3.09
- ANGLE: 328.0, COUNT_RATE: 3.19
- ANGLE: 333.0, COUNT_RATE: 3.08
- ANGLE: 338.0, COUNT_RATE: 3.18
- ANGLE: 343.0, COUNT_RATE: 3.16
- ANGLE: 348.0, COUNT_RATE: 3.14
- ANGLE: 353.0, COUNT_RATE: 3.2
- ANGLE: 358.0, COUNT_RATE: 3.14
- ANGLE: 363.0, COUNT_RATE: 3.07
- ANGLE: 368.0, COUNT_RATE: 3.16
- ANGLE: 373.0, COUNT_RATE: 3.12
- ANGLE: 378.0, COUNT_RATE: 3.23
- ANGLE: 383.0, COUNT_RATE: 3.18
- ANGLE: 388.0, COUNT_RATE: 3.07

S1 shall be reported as 1.17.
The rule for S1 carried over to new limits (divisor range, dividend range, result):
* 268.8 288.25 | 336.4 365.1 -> 1.13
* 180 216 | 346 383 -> 1.15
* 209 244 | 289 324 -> 1.11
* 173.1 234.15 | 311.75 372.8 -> 1.15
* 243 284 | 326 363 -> 1.16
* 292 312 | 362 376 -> 1.09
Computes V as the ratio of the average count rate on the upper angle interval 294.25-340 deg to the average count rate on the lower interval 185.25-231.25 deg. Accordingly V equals 1.1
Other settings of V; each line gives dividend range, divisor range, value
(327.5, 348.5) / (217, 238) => 1.20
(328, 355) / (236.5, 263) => 1.18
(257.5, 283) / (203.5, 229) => 1.06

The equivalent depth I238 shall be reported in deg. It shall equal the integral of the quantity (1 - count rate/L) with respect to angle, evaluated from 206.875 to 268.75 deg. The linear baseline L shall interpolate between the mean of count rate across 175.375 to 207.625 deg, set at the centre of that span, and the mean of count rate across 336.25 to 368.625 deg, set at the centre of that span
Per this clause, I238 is 5.6 deg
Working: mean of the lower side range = 2.8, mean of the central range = 2.64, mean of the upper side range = 3.15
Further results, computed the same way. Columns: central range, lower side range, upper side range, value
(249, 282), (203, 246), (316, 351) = 1.20 deg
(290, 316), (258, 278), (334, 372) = 0.17 deg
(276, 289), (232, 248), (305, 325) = 0.11 deg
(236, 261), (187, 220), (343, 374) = 1.25 deg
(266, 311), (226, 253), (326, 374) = 0.91 deg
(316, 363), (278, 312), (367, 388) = -1.68 deg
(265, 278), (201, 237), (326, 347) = 0.54 deg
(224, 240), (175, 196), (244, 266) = 0.37 deg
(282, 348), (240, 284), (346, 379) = -1.04 deg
